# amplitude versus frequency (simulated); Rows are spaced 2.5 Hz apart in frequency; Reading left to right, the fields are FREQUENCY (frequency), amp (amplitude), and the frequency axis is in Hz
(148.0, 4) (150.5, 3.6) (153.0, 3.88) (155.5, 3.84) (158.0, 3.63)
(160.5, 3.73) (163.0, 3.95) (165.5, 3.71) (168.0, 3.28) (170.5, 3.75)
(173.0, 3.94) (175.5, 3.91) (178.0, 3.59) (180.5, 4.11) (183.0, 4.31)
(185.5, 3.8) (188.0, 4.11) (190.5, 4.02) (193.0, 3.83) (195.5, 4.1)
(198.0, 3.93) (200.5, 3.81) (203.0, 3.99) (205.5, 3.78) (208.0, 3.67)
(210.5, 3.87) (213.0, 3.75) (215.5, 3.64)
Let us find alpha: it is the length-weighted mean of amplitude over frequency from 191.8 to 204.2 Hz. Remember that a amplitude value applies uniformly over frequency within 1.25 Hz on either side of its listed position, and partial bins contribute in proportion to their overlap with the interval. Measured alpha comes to 3.93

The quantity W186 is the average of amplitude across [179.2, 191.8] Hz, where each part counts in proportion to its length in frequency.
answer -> 4.07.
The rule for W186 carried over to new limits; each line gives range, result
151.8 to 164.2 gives 3.81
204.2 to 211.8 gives 3.77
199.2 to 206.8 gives 3.86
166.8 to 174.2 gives 3.66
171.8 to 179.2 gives 3.81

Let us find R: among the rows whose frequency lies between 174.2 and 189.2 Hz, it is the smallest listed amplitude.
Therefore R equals 3.59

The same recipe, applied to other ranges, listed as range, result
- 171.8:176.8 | 3.91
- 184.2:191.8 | 3.8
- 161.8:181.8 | 3.28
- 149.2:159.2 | 3.6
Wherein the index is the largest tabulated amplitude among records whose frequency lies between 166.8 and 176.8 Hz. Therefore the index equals 3.94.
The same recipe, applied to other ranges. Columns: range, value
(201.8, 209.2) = 3.99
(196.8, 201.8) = 3.93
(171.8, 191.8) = 4.31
